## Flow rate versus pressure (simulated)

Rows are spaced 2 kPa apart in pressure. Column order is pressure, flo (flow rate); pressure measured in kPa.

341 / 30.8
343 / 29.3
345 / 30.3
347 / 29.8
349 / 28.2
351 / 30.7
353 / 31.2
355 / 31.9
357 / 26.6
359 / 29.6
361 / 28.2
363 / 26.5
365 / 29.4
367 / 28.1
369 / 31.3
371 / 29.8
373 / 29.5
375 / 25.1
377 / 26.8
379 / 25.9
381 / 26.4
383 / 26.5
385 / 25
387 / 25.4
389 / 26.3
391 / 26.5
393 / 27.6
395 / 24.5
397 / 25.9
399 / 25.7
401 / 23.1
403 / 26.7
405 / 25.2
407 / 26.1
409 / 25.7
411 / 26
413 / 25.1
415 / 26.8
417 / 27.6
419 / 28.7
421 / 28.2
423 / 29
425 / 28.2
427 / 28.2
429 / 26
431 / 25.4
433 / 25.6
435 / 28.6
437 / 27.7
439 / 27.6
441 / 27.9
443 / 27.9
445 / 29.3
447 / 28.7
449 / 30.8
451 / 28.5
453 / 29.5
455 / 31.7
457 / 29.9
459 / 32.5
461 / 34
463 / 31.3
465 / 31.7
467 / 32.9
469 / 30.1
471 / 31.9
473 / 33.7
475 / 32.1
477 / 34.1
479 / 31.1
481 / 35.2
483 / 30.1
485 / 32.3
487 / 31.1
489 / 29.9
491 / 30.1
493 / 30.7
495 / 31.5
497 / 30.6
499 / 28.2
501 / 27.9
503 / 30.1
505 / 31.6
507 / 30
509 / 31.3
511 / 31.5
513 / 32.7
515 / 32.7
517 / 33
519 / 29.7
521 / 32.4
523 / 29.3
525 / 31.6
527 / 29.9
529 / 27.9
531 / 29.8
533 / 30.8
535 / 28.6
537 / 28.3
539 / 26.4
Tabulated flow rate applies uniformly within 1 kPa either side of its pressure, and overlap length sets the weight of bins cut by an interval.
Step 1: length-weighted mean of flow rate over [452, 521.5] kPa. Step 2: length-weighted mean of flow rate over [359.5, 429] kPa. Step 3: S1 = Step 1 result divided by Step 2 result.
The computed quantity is 1.2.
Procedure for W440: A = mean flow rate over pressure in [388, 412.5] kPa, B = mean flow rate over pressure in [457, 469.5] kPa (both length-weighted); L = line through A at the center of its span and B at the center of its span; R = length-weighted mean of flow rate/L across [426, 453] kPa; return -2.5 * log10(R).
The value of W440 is 0.07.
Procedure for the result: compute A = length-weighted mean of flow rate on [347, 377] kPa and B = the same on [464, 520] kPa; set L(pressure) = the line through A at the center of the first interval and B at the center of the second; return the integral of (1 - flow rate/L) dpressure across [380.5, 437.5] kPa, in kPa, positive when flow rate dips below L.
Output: 6.4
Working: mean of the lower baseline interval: 29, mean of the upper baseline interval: 31.3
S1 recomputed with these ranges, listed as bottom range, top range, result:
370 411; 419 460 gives 1.09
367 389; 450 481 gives 1.17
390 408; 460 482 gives 1.27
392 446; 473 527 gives 1.16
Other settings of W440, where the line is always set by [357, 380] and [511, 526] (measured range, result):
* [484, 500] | 0.016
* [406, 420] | 0.101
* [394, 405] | 0.148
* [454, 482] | -0.064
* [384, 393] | 0.103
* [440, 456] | 0.025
